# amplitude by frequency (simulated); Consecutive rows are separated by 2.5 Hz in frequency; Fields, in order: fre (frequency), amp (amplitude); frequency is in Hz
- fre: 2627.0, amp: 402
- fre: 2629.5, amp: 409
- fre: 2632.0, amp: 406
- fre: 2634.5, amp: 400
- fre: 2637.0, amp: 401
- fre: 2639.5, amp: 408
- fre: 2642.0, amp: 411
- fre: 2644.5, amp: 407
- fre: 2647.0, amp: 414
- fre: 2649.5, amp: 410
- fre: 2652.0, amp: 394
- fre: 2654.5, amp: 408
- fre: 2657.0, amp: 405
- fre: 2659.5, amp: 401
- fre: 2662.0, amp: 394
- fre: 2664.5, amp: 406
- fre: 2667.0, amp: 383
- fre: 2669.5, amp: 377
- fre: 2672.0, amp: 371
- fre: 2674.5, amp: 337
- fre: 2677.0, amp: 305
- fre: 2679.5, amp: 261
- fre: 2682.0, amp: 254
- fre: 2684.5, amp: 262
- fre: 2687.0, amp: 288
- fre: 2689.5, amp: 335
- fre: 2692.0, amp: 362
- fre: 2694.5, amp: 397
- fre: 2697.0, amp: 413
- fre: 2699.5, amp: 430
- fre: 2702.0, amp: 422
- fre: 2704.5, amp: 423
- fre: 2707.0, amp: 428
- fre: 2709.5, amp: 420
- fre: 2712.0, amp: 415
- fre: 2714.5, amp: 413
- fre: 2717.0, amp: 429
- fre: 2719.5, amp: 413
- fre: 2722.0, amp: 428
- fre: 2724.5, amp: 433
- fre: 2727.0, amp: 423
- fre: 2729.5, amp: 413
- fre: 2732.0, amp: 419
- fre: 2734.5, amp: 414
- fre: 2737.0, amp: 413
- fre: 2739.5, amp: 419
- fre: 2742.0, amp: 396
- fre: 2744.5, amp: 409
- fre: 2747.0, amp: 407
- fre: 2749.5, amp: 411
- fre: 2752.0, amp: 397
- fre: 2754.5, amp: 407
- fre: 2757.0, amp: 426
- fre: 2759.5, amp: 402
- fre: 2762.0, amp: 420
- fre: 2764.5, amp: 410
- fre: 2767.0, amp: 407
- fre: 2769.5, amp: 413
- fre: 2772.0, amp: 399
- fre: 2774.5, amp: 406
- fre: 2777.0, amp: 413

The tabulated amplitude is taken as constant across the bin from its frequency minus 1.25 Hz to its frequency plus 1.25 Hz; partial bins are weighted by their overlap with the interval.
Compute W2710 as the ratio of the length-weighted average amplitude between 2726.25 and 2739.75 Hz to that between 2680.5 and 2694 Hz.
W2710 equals 1.37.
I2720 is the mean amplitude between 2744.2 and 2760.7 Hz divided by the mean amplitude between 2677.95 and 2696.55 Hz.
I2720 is 1.31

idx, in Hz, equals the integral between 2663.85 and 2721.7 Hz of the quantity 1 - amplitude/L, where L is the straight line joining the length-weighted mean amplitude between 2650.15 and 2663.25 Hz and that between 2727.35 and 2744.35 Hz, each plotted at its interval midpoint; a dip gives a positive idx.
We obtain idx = 4.9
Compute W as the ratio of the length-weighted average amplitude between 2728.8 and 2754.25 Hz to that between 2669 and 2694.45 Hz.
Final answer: 1.29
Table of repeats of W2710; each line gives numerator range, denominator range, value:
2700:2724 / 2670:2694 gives 1.35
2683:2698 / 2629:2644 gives 0.84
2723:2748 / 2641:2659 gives 1.02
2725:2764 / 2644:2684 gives 1.12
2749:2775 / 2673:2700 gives 1.24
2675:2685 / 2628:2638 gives 0.68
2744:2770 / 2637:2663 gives 1.01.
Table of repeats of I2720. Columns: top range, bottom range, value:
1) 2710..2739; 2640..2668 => 1.04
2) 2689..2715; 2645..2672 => 1.02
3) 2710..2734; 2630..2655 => 1.04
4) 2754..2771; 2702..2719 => 0.98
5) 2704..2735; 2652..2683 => 1.17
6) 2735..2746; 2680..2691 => 1.44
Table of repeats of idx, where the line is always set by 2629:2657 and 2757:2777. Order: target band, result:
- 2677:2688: 3.70 Hz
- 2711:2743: -0.73 Hz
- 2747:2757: 0.03 Hz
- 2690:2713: -0.11 Hz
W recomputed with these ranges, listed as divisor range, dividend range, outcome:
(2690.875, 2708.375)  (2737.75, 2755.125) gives 0.99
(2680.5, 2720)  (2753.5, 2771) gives 1.08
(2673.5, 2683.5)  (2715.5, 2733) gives 1.47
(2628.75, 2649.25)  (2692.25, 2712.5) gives 1.02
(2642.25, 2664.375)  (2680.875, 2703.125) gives 0.87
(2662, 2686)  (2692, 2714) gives 1.25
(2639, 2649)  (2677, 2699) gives 0.79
